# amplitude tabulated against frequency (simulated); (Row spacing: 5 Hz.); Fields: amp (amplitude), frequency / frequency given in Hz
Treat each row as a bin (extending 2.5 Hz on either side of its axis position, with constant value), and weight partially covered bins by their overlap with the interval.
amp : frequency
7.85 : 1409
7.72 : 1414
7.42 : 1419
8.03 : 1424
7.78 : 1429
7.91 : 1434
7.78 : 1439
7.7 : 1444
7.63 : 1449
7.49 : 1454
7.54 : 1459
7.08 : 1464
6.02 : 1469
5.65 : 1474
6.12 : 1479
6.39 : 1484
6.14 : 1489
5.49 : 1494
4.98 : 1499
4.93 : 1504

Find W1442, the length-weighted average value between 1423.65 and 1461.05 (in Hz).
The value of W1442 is 7.72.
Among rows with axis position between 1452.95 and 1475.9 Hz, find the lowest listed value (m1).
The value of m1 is 5.65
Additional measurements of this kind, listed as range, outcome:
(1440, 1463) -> 7.49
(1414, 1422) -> 7.42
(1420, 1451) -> 7.63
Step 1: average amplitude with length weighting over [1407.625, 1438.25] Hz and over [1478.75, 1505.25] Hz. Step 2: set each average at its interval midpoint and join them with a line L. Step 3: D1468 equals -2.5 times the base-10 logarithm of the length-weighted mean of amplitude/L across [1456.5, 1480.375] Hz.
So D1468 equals -0.02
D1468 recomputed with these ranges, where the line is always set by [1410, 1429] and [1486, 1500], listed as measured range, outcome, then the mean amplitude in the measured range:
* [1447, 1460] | -0.12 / 7.55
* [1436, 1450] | -0.10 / 7.72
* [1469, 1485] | 0.01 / 6.02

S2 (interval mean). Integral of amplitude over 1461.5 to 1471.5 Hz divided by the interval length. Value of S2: 6.55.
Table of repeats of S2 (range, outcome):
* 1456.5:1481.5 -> 6.48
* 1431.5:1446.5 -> 7.8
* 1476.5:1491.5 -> 6.22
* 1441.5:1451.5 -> 7.67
